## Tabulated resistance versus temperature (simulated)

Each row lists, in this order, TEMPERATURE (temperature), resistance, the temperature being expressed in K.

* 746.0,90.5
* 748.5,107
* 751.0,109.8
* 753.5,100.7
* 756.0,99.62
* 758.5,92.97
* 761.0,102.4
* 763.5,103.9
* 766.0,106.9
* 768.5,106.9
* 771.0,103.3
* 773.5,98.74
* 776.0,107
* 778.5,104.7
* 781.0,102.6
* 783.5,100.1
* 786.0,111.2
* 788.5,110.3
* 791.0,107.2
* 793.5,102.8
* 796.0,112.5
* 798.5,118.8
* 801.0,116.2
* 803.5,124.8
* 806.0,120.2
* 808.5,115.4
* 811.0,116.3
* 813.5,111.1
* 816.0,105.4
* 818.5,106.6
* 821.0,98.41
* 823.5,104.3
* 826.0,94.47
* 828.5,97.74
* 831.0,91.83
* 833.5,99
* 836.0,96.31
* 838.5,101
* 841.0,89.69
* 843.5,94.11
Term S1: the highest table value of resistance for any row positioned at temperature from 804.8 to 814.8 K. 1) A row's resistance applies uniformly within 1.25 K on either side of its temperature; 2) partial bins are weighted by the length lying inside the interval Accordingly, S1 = 120.2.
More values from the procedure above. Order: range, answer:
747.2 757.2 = 109.8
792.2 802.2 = 118.8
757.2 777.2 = 107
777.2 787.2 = 111.2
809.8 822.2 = 116.3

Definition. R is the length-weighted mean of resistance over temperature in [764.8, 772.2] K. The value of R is 106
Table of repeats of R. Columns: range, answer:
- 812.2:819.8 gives 108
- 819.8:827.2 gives 99.1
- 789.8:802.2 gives 111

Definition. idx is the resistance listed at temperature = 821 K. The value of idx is 98.41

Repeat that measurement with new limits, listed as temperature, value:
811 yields 116.3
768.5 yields 106.9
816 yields 105.4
